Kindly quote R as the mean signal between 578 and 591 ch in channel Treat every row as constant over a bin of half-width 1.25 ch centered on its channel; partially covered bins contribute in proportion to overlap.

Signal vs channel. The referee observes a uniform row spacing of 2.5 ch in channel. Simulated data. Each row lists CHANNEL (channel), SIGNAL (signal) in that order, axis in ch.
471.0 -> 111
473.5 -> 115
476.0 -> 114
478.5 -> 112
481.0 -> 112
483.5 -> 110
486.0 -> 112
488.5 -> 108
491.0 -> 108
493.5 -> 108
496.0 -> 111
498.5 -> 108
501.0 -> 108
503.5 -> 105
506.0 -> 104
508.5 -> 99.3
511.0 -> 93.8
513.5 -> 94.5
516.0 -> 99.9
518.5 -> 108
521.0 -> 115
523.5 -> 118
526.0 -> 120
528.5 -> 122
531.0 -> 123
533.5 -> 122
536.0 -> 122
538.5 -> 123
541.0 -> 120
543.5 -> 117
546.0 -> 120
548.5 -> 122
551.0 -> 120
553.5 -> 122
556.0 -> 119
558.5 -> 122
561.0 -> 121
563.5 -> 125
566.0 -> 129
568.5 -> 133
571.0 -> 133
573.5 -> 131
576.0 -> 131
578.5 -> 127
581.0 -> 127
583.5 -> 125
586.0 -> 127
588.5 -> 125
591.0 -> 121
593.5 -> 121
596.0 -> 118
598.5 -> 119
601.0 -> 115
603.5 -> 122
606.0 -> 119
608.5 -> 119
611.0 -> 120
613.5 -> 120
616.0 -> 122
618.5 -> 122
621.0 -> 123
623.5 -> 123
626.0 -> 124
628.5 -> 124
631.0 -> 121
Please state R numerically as 126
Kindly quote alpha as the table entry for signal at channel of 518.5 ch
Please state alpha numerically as 108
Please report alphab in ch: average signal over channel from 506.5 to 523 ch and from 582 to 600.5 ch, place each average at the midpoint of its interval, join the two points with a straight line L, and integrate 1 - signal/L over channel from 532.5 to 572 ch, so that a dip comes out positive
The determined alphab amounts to -3.86 ch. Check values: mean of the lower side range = 103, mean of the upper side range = 122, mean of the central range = 123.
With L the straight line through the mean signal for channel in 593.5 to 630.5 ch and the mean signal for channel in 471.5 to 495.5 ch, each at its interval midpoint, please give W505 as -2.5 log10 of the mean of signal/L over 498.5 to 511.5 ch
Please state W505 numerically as 0.10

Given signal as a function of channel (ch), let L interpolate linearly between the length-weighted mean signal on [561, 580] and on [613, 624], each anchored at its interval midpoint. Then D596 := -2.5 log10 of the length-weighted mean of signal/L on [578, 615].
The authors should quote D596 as 0.03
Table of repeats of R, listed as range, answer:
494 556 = 113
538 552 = 120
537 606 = 123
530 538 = 122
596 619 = 120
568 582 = 130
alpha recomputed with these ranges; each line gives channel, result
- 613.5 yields 120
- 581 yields 127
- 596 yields 118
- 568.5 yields 133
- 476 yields 114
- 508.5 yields 99.3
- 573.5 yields 131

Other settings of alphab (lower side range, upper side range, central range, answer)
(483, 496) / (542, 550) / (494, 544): 1.4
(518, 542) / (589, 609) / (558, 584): -1.8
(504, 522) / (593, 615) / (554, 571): -2.1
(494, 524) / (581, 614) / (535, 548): -1.1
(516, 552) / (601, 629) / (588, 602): 0.1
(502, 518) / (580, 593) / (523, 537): -2.0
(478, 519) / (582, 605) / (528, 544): -1.4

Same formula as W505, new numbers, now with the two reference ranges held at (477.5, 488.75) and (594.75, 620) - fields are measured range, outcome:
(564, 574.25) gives -0.123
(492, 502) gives 0.032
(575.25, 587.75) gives -0.083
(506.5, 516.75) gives 0.163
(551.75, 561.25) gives -0.044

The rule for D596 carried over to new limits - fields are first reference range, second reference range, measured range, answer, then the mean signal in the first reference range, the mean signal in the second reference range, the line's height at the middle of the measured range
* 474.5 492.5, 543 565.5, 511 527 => 0.08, 111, 121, 116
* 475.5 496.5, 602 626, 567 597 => -0.07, 110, 121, 119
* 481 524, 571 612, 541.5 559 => -0.04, 106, 123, 115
